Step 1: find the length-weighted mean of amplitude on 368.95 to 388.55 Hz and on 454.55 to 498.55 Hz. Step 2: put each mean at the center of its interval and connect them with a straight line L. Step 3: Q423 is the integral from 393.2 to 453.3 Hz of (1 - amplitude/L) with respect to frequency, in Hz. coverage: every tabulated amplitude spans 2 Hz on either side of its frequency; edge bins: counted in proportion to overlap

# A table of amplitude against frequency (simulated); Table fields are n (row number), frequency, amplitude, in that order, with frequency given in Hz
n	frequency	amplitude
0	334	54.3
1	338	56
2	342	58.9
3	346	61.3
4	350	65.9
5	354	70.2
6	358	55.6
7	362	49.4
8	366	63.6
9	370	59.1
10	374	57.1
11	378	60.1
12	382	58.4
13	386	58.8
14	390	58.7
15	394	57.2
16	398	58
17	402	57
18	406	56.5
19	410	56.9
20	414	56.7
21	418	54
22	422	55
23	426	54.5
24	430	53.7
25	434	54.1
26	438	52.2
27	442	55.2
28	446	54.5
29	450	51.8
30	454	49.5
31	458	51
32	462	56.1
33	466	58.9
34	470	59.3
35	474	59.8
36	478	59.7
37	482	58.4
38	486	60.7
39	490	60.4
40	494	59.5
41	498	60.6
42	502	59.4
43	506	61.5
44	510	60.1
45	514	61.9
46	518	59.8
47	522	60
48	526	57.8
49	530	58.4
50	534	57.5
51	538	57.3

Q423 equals 3.6 Hz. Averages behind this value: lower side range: 58.7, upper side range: 58.2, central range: 55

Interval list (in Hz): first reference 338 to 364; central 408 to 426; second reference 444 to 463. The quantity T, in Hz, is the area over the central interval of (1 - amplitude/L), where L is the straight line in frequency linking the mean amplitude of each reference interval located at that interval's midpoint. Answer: -0.2 Hz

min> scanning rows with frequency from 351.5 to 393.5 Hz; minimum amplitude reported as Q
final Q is 49.4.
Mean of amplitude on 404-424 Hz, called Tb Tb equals 55.8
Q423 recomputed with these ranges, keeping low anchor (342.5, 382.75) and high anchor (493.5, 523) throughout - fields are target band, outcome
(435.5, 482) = 3.78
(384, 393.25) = 0.25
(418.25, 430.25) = 1.15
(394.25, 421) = 1.63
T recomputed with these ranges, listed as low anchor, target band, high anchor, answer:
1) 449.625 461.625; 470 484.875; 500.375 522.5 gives -1.2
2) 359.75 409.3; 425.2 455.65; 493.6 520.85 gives 3.0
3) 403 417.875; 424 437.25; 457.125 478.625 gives 0.7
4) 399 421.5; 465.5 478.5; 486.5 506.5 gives -0.1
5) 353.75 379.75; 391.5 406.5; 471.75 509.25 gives 0.4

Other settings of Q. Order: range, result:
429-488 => 49.5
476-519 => 58.4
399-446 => 52.2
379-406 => 56.5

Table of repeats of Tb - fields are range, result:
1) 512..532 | 59.6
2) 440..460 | 52.4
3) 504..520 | 60.8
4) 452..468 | 53.9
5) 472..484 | 59.3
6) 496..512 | 60.4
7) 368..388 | 58.7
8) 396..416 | 57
